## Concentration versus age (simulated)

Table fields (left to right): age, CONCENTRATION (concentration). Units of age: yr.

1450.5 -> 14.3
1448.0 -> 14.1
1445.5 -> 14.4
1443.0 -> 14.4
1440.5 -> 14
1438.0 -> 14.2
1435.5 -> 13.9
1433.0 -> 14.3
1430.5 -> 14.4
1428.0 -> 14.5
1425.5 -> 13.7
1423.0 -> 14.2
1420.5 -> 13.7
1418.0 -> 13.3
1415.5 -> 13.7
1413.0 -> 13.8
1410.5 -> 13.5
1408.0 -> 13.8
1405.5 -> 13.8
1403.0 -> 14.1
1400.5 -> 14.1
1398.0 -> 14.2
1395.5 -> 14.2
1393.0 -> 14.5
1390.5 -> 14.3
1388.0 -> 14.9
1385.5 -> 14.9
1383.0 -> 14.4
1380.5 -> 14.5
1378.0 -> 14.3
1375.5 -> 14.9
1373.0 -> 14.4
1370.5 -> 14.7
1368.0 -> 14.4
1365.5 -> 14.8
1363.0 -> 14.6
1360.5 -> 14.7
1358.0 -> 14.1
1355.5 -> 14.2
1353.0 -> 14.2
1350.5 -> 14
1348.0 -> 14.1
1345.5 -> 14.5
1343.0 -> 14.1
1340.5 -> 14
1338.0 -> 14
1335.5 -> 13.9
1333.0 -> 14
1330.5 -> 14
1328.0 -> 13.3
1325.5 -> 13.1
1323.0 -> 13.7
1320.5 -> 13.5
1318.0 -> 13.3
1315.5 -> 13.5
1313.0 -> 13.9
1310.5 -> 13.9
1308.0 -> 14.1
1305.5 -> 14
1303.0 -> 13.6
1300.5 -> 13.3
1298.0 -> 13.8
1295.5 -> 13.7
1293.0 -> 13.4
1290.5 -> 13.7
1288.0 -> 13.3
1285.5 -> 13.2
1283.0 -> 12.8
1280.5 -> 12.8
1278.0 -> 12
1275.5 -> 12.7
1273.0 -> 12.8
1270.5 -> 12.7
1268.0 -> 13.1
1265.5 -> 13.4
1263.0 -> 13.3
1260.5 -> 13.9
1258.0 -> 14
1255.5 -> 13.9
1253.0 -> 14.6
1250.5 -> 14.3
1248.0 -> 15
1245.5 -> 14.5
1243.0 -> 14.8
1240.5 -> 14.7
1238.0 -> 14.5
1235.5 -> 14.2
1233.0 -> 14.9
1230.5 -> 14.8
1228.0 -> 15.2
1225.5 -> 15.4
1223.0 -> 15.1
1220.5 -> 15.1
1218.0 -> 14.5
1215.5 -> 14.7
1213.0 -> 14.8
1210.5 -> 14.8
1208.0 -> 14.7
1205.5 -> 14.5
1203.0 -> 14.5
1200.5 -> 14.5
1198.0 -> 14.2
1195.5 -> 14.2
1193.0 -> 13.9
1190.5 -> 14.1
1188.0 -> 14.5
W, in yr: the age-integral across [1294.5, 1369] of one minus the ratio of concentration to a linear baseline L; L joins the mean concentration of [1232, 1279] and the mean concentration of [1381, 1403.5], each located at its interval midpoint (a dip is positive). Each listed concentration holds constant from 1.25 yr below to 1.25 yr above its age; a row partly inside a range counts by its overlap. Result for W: 1.2 yr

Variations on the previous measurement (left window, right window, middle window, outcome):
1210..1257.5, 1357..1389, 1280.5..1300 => 1.72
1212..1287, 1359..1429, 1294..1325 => 1.00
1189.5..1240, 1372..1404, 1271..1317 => 3.78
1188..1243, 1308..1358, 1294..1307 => 0.36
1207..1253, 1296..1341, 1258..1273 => 1.10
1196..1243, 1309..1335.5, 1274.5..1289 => 1.31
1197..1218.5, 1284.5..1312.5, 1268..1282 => 1.25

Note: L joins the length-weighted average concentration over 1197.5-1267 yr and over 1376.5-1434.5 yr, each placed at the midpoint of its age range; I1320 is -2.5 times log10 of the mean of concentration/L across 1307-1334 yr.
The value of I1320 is 0.05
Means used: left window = 14.5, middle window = 13.7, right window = 14.1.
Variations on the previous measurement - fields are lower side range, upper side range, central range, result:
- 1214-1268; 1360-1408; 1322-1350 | 0.04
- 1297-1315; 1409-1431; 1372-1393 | -0.06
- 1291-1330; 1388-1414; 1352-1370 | -0.04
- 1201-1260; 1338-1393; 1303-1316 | 0.05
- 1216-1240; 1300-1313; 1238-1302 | 0.05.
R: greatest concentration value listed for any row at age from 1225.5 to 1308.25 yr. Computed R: 15.4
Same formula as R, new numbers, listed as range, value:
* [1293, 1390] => 14.9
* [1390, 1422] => 14.5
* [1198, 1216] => 14.8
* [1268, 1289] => 13.3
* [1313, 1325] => 13.9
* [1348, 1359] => 14.2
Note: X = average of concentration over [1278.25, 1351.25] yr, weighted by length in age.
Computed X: 13.6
